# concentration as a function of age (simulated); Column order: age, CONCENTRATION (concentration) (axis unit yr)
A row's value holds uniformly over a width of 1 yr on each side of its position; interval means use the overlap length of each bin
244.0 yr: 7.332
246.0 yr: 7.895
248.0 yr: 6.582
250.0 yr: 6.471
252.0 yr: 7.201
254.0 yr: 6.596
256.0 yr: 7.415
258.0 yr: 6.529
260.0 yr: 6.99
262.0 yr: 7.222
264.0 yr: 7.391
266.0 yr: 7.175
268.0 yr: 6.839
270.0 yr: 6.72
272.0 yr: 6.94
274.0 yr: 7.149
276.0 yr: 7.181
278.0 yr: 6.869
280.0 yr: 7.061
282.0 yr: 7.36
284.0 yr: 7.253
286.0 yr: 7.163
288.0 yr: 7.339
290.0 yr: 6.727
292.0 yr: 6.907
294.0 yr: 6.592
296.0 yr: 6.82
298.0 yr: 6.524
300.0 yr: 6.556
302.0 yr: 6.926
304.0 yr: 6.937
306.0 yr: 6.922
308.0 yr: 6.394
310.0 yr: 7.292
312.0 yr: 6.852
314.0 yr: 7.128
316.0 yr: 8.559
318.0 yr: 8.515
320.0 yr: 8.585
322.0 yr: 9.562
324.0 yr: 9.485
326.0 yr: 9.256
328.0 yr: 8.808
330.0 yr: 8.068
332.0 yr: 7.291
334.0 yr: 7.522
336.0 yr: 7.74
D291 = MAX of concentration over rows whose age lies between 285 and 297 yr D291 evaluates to 7.339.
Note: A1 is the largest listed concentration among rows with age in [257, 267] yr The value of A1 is 7.391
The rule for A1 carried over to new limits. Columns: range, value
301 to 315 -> 7.292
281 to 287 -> 7.36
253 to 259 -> 7.415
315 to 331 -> 9.562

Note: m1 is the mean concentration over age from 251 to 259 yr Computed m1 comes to 6.94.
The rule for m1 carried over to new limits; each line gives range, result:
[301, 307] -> 6.93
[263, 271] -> 7.03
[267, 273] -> 6.83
